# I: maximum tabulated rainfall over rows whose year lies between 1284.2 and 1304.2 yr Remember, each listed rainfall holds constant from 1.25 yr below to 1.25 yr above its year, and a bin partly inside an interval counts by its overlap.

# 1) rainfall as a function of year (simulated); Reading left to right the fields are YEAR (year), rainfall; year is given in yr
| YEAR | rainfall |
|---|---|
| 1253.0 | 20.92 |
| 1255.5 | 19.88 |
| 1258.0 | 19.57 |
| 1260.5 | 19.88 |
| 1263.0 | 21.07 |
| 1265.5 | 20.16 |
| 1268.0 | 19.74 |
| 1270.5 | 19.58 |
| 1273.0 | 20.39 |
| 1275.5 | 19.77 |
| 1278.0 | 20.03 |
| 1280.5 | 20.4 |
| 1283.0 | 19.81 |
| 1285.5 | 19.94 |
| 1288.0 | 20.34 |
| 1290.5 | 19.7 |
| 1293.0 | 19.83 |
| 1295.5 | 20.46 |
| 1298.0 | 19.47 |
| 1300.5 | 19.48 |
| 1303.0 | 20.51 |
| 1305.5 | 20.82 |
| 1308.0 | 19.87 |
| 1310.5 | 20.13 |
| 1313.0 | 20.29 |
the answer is 20.51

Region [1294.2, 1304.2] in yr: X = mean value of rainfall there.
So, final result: 20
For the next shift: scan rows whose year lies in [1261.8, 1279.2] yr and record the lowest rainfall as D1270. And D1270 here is 19.58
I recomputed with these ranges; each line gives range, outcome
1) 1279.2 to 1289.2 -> 20.4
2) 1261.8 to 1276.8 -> 21.07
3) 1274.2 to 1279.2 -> 20.03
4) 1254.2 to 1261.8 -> 19.88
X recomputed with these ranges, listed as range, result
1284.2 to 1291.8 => 20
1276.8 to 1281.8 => 20.2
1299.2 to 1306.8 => 20.3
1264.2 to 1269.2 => 20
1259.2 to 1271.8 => 20.1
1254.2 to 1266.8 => 20.1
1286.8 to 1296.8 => 20.1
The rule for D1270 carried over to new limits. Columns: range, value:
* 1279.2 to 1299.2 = 19.47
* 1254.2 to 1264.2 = 19.57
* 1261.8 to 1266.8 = 20.16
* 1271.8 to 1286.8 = 19.77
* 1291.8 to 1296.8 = 19.83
